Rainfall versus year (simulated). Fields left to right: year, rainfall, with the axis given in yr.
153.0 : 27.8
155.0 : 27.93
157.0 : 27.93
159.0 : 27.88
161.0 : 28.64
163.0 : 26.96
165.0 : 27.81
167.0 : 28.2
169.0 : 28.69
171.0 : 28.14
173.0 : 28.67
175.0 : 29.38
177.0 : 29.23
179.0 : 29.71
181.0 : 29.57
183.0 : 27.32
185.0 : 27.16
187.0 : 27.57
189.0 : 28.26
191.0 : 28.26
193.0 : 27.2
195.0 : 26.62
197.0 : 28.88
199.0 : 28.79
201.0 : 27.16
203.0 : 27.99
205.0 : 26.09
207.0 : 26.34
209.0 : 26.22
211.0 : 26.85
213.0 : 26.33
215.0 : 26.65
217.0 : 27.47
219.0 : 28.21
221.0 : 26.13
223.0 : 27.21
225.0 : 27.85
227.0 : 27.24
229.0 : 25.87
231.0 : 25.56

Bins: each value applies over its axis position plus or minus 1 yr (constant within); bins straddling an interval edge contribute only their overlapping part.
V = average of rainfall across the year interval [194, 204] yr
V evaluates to 27.9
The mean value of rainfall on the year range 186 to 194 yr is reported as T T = 27.8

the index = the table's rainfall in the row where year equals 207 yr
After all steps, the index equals 26.34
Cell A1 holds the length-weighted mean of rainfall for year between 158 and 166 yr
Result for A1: 27.8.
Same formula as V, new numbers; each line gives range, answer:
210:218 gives 26.8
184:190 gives 27.7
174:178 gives 29.3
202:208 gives 26.8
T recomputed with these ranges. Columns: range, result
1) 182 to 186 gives 27.2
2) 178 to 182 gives 29.6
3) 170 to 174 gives 28.4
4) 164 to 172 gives 28.2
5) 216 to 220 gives 27.8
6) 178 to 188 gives 28.3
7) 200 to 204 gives 27.6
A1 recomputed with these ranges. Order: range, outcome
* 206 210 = 26.3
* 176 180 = 29.5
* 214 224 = 27.1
